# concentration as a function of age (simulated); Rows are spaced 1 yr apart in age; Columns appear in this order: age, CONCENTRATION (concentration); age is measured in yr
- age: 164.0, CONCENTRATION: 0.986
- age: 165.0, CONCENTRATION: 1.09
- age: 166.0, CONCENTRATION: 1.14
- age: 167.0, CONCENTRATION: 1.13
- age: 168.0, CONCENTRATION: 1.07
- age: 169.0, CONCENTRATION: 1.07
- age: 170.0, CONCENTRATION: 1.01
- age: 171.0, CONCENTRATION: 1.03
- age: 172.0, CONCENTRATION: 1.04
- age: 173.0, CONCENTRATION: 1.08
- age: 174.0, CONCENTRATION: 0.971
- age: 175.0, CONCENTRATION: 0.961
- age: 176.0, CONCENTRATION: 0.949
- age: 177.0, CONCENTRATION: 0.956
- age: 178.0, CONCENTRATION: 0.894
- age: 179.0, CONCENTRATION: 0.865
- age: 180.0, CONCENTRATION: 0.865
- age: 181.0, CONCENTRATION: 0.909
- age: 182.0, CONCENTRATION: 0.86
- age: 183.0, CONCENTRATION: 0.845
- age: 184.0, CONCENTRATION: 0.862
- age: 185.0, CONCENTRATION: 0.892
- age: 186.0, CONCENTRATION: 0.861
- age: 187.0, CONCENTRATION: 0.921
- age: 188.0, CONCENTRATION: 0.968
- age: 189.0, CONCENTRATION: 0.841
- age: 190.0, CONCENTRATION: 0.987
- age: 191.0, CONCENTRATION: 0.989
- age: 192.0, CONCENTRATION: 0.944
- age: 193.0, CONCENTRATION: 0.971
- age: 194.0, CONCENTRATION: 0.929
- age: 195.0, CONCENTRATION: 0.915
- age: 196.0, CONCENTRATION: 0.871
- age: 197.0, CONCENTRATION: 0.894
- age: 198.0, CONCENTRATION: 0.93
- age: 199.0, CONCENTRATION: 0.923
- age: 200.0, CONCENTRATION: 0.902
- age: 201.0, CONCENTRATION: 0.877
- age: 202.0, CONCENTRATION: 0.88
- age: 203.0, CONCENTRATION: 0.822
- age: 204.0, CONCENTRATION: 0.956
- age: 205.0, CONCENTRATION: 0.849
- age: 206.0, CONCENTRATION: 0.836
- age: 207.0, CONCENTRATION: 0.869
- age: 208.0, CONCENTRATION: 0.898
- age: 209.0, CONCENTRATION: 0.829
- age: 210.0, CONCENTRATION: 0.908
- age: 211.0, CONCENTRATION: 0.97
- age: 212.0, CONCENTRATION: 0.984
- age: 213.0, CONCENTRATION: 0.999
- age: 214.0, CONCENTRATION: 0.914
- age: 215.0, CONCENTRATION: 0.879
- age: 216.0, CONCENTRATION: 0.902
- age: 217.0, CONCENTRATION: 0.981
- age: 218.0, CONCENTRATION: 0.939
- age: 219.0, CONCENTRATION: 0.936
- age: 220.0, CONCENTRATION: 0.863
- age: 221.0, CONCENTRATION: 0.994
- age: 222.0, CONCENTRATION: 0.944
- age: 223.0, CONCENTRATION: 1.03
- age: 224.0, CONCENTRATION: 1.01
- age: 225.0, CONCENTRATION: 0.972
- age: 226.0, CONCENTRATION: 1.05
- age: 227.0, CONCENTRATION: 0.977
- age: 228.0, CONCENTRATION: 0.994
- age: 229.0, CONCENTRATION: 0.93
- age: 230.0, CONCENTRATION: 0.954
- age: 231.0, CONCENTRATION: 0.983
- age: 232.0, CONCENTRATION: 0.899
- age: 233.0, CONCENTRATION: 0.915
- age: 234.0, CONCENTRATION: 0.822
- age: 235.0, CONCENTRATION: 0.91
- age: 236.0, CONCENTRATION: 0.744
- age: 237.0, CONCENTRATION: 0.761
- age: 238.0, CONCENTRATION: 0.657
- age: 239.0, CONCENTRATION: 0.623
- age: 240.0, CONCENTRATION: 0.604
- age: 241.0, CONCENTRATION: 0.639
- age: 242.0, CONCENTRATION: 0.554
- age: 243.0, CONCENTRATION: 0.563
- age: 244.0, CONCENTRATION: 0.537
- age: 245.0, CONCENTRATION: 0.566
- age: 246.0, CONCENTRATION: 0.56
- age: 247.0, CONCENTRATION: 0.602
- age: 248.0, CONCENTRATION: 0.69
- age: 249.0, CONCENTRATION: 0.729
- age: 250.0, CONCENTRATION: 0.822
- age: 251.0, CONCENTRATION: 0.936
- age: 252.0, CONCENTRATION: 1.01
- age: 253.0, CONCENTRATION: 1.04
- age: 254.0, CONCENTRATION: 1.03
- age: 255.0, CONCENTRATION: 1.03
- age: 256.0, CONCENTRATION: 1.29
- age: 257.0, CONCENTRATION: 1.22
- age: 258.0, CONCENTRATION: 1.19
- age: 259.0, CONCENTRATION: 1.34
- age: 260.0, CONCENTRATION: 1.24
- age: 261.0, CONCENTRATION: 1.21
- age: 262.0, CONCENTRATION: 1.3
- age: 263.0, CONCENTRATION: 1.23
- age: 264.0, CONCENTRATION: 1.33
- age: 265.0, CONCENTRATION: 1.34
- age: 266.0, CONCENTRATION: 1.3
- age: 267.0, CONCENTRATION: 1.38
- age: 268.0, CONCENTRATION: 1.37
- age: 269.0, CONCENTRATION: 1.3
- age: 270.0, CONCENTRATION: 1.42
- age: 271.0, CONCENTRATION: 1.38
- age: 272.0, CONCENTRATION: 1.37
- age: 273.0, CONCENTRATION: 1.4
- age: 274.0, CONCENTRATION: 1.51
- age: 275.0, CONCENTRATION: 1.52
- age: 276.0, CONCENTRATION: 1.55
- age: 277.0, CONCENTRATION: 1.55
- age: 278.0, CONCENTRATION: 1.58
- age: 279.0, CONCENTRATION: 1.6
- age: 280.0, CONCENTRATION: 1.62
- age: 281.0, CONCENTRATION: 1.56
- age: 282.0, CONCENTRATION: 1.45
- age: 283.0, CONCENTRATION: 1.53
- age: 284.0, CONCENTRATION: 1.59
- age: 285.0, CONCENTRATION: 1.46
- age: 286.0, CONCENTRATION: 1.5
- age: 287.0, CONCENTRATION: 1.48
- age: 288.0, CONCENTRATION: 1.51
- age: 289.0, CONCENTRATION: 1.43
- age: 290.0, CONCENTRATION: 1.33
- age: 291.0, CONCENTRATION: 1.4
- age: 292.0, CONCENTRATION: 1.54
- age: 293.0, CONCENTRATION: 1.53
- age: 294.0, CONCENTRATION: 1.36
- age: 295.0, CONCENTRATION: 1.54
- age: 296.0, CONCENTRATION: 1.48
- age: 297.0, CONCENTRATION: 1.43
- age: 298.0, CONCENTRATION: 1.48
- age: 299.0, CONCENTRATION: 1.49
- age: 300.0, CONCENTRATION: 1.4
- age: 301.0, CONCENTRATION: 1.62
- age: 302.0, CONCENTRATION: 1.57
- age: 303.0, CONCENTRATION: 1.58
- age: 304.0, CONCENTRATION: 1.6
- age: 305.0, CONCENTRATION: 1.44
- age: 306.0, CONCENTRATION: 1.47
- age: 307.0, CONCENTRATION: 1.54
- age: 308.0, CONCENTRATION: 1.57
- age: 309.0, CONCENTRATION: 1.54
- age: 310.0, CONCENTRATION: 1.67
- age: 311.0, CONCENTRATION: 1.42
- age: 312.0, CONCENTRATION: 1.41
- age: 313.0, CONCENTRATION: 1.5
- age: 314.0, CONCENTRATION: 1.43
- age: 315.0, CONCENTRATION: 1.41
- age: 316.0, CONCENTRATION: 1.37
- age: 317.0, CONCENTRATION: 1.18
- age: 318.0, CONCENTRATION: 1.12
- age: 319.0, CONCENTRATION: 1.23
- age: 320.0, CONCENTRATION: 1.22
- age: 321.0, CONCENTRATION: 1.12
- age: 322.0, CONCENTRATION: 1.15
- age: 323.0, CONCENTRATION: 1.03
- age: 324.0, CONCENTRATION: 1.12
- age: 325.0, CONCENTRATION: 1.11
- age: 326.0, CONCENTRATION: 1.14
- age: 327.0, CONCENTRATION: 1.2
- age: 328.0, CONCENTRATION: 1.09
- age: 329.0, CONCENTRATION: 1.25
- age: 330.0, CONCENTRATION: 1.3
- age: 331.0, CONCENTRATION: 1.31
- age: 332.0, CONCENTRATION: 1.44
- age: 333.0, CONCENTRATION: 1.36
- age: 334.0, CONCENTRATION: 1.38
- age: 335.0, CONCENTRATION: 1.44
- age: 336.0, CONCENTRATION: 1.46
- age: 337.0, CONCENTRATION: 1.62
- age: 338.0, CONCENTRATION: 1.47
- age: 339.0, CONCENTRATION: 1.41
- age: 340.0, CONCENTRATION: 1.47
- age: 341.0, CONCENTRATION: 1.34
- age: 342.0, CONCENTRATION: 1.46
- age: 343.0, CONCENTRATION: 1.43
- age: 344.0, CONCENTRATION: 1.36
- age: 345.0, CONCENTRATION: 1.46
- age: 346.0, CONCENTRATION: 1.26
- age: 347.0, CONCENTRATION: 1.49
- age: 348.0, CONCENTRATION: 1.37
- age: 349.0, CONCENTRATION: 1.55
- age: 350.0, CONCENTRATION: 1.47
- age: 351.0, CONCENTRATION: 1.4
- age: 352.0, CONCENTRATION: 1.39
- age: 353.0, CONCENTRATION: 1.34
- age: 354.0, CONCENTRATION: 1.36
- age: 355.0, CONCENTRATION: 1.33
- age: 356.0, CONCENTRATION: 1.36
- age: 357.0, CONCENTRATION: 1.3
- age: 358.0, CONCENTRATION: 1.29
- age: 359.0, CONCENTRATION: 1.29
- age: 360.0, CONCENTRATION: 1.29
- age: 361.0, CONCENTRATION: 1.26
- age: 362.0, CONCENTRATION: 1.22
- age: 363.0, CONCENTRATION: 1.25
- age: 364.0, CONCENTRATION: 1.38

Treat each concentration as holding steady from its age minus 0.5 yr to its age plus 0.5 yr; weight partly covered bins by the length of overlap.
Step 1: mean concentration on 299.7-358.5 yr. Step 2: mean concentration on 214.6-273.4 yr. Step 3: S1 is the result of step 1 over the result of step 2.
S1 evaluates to 1.4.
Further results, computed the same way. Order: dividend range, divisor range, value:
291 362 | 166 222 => 1.48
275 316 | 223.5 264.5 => 1.64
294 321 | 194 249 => 1.69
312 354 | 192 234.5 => 1.44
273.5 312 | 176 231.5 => 1.64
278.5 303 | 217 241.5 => 1.70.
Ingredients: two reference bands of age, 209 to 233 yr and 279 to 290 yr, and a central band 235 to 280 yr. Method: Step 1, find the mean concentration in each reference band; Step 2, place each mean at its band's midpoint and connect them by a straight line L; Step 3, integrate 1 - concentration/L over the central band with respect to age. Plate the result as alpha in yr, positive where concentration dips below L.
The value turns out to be 7.3 yr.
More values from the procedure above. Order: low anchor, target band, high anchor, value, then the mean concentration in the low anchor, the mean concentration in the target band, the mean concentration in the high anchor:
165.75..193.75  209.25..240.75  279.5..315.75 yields 7.0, 0.958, 0.902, 1.5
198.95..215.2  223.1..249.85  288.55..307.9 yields 7.3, 0.899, 0.783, 1.49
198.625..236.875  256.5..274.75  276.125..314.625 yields -0.6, 0.921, 1.33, 1.51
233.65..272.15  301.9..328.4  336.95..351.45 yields -1.1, 0.988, 1.34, 1.43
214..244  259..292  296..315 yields -4.7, 0.858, 1.43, 1.51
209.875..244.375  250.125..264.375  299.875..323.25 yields -1.3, 0.868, 1.16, 1.4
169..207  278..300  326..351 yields -4.6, 0.922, 1.49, 1.39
